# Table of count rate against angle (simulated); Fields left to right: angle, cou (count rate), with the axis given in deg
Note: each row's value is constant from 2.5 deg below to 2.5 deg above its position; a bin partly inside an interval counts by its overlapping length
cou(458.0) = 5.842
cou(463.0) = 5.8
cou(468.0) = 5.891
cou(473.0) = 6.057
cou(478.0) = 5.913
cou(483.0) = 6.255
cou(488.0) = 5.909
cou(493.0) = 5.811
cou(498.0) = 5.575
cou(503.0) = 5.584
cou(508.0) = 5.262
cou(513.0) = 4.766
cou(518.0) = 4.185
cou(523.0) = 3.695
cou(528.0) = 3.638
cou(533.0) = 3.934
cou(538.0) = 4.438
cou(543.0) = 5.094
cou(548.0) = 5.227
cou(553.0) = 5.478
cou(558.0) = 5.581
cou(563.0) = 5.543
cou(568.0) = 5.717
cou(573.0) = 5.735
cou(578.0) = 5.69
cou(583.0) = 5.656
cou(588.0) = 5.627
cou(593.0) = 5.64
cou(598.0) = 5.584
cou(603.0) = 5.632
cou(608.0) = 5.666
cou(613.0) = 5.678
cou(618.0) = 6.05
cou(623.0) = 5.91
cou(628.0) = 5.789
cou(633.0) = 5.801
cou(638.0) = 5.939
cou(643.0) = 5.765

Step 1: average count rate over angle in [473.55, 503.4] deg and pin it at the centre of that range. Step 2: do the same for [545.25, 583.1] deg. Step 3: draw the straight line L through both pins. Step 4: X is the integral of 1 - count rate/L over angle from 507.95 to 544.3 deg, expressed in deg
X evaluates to 9.1 deg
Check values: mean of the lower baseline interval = 5.87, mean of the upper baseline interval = 5.57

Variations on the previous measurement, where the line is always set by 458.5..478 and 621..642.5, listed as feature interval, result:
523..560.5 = 7.5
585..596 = 0.4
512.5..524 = 3.3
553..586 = 1.3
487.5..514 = 1.8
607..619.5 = 0.1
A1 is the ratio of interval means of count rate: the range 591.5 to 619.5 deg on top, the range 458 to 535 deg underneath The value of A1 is 1.09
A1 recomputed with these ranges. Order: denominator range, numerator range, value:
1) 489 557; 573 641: 1.18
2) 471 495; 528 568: 0.83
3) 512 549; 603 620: 1.33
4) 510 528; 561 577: 1.36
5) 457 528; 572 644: 1.06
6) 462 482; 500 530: 0.77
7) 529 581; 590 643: 1.11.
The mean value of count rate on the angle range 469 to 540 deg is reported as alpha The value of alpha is 5.09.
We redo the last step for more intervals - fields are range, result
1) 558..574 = 5.65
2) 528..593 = 5.26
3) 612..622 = 5.9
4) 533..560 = 5.04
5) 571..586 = 5.69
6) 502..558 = 4.68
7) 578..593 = 5.65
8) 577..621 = 5.69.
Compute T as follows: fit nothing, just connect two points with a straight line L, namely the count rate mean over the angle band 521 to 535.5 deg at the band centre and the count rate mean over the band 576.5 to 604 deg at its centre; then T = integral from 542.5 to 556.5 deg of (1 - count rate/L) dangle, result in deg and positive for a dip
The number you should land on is -2.9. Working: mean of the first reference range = 3.76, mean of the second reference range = 5.64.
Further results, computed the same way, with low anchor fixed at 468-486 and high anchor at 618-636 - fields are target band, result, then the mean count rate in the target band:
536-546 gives 1.9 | 4.81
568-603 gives 1.5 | 5.66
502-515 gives 1.8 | 5.18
